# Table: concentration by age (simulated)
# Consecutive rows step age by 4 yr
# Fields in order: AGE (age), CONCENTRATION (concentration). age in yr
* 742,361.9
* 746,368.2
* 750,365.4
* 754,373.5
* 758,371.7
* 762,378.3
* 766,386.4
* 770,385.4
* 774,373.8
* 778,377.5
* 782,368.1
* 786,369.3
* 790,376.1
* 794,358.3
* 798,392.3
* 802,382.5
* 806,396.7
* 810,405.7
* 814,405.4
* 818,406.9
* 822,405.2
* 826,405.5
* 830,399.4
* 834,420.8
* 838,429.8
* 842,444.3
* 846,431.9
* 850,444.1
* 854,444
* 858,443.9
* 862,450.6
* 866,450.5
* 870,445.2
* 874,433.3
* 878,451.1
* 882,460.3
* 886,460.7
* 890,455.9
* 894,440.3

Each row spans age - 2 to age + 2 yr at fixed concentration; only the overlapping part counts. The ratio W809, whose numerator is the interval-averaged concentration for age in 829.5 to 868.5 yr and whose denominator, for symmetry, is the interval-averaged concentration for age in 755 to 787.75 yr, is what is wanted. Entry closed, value 1.16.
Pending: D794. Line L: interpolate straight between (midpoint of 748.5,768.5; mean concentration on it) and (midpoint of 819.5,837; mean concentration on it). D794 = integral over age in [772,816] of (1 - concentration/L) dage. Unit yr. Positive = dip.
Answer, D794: 1.2 yr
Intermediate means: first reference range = 376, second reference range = 409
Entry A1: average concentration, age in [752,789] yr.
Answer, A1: 376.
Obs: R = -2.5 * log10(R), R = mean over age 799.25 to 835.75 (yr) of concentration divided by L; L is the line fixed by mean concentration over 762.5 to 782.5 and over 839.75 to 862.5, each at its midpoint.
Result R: 0.03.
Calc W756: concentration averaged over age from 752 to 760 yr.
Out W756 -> 373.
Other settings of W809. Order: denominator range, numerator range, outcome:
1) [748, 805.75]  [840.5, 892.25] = 1.19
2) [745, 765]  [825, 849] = 1.14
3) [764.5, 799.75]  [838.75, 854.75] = 1.17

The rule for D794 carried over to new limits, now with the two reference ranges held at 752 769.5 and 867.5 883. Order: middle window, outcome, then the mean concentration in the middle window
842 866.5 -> -0.54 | 444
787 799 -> 0.72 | 374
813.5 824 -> 0.18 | 406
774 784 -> 0.41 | 373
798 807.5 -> 0.32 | 390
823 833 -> 0.33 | 405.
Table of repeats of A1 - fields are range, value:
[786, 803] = 376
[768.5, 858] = 402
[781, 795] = 369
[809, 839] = 409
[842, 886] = 446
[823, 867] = 432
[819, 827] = 406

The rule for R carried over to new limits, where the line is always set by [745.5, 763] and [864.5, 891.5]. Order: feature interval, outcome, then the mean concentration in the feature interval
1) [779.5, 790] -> 0.058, 371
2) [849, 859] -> -0.021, 444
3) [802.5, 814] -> 0.018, 399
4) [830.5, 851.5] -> -0.011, 431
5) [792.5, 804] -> 0.059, 379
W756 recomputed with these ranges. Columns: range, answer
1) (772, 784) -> 373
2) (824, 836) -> 409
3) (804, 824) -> 404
